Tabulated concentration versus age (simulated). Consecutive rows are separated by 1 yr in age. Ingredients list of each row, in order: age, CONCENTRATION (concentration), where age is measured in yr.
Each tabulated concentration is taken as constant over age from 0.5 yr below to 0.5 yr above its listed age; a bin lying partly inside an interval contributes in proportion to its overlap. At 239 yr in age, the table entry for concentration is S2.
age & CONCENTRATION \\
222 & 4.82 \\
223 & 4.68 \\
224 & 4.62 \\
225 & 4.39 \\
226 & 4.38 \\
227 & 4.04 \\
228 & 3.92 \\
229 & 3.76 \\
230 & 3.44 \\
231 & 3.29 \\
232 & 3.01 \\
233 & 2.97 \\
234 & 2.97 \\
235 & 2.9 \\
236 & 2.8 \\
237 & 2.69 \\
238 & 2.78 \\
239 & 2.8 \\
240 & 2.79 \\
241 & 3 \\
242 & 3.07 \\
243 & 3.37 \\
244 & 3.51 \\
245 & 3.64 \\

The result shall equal 2.8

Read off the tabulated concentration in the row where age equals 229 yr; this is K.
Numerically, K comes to 3.76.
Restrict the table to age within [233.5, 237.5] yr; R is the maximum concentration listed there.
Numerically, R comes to 2.97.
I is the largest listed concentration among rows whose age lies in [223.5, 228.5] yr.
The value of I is 4.62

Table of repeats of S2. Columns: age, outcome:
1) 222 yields 4.82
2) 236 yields 2.8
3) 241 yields 3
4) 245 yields 3.64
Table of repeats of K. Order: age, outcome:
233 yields 2.97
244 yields 3.51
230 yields 3.44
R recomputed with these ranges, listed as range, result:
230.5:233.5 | 3.29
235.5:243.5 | 3.37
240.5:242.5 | 3.07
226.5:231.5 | 4.04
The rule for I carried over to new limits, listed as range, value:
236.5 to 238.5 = 2.78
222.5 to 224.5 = 4.68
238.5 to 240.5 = 2.8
